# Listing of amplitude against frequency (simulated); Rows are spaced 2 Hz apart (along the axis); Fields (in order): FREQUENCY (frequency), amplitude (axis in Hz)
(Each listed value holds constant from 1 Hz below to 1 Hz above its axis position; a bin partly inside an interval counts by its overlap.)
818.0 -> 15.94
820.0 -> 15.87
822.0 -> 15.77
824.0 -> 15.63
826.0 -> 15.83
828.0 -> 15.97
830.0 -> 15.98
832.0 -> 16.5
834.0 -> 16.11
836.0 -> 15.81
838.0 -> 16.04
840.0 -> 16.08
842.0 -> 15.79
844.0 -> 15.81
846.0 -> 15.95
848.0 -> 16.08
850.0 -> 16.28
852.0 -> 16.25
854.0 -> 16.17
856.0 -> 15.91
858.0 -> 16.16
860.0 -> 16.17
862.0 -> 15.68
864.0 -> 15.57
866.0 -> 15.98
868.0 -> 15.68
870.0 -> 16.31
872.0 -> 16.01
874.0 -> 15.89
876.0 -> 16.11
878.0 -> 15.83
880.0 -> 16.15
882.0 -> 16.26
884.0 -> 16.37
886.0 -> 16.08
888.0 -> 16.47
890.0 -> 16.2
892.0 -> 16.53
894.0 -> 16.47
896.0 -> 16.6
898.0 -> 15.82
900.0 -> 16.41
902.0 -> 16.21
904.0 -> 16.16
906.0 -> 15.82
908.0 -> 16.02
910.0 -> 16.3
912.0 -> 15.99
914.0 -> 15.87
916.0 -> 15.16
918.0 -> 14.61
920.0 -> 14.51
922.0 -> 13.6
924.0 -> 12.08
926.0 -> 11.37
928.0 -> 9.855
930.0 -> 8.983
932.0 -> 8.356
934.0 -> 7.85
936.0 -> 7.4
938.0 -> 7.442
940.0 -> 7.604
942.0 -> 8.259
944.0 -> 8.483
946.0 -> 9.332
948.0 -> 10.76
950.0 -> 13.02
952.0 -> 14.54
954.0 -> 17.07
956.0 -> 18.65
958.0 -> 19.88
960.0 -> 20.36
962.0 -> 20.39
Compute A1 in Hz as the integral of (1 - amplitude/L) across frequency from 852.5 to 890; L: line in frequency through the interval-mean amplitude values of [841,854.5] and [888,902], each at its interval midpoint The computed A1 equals 0.3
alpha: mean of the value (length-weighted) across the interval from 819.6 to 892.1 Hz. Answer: 16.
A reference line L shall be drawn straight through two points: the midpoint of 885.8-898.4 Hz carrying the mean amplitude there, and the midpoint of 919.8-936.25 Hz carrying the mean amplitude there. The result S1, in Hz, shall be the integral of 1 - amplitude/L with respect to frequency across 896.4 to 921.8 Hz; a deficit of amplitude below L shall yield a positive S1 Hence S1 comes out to -4.21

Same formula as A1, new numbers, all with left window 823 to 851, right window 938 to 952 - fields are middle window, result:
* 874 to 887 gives -2.53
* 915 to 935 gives -1.17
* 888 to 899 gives -3.10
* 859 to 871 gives -1.27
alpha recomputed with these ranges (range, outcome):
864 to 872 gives 15.9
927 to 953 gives 9.38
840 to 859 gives 16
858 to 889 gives 16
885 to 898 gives 16.3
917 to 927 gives 13.2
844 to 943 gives 14.5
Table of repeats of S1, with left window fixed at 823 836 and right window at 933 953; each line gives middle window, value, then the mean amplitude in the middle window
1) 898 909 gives -4.1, 16.1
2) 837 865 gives -2.4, 16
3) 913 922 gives -3.2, 14.9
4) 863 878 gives -2.5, 15.9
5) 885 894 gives -2.7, 16.3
